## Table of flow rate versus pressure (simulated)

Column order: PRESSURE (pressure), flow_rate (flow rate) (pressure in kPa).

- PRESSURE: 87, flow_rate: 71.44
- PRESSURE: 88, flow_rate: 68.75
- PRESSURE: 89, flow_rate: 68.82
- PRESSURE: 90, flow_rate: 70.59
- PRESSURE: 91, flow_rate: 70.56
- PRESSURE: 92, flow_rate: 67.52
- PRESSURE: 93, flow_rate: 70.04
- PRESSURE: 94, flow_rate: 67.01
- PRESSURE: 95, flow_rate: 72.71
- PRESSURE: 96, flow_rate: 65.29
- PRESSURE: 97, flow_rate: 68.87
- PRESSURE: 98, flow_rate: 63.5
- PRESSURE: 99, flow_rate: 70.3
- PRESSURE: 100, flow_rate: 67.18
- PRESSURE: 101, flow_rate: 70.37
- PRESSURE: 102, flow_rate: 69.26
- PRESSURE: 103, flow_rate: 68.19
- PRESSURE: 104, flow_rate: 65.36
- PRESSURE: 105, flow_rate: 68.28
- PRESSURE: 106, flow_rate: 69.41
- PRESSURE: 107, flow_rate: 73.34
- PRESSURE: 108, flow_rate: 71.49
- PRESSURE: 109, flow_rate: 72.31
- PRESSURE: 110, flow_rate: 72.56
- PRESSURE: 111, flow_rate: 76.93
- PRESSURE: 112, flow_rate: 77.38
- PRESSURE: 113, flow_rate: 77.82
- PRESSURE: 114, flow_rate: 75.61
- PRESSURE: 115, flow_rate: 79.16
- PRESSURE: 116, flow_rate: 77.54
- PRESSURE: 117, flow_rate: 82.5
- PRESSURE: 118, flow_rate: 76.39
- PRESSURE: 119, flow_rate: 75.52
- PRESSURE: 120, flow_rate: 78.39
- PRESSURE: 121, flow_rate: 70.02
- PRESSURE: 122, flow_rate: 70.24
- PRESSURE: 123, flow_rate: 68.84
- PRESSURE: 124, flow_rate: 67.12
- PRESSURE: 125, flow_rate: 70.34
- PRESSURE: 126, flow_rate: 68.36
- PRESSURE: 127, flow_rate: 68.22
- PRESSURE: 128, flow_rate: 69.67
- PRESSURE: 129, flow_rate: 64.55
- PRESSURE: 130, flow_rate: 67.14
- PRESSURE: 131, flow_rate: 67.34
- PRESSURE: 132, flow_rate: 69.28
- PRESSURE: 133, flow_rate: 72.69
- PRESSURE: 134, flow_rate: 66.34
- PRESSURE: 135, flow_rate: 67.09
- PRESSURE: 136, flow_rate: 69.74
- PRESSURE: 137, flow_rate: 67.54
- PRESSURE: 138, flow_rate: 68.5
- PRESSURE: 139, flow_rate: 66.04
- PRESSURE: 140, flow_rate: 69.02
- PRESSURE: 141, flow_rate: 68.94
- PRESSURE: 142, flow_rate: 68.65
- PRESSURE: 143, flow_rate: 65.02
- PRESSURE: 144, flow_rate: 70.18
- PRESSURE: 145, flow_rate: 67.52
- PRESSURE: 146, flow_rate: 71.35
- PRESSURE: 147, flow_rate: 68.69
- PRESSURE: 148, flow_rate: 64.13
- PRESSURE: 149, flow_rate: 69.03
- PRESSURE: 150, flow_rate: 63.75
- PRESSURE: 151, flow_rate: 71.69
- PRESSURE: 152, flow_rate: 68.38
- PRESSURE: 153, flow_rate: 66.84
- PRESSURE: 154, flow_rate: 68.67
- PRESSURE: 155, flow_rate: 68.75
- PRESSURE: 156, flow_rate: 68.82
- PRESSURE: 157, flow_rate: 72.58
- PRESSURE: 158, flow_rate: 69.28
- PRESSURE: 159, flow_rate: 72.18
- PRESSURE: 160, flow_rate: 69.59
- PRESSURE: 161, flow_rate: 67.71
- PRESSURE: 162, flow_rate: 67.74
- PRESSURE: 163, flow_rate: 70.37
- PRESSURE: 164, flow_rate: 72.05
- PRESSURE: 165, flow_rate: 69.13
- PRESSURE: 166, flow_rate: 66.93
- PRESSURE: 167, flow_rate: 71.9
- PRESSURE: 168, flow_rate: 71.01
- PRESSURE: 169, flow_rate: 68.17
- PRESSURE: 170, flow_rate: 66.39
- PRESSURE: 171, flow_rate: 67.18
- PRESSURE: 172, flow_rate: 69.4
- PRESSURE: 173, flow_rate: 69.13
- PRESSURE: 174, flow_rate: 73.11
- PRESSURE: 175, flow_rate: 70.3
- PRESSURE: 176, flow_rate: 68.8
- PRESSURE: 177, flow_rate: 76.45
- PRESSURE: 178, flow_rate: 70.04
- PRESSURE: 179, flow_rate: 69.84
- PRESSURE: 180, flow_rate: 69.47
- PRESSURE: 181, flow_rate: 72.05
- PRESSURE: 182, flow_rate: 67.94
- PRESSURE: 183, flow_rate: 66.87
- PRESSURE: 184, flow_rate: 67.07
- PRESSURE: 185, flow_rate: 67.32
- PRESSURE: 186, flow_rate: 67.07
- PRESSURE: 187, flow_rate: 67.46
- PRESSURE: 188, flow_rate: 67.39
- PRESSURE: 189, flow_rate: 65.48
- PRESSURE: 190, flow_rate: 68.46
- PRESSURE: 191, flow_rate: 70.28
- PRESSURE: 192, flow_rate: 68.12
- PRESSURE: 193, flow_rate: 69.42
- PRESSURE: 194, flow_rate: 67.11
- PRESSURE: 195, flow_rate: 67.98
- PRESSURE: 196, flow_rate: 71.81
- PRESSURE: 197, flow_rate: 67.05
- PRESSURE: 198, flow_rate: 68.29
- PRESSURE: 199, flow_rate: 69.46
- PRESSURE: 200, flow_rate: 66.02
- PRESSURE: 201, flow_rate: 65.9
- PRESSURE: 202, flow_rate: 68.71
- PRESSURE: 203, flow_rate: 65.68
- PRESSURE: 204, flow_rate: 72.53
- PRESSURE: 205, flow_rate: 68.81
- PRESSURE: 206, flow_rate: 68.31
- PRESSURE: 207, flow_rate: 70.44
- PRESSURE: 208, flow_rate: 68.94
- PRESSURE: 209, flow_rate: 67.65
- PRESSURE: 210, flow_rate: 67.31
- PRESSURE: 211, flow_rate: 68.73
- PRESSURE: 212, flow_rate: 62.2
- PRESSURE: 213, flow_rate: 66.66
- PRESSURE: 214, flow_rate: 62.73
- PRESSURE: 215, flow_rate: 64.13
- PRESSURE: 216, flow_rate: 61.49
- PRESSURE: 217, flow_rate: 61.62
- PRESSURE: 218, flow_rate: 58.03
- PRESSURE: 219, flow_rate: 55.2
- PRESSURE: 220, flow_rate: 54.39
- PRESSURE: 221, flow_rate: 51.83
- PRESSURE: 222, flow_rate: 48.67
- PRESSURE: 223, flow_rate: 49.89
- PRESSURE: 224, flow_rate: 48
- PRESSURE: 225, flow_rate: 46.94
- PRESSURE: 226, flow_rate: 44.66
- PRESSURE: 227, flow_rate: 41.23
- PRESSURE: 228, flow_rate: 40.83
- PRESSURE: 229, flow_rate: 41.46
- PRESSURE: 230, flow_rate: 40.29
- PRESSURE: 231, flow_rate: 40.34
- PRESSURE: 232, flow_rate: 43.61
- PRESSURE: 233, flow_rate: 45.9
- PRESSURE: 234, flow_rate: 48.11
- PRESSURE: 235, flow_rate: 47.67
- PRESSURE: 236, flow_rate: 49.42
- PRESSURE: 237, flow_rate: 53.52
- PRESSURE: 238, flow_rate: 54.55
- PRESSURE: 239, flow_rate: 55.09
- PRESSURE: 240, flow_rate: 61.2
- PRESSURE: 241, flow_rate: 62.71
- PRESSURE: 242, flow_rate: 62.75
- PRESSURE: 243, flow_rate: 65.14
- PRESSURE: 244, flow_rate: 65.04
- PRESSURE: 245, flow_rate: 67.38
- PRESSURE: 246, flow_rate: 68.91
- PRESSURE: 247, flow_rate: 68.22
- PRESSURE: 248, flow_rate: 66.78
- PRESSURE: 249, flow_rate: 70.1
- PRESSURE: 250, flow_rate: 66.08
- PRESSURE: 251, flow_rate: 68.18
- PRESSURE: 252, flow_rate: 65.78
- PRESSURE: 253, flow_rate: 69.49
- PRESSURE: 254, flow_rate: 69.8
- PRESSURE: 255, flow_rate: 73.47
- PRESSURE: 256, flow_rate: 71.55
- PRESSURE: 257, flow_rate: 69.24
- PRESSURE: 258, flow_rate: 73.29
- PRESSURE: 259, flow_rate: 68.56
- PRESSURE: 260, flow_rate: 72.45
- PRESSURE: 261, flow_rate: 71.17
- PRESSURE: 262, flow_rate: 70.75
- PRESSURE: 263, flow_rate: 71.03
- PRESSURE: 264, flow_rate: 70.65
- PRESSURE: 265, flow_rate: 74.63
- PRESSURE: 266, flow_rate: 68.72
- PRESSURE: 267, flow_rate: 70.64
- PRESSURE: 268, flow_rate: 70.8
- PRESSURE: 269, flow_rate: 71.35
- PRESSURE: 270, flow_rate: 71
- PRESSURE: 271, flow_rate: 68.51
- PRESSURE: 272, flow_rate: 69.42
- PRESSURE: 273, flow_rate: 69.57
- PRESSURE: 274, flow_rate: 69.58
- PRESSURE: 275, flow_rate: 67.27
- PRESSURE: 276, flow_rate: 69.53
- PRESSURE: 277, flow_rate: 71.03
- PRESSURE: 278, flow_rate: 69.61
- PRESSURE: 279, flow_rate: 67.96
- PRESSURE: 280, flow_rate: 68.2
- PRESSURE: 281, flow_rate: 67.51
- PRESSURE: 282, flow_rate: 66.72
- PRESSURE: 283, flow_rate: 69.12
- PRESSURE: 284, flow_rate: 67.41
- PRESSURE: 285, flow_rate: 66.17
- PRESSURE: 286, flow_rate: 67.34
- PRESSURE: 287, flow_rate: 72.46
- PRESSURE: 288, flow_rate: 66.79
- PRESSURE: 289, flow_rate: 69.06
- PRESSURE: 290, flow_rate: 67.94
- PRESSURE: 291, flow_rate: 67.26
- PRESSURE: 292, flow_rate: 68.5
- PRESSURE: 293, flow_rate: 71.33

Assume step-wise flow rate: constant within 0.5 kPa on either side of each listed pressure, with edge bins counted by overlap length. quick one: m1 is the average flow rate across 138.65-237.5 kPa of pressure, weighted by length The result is 64.1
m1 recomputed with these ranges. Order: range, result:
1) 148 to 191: 69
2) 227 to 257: 58.6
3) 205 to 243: 55.4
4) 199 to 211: 68.3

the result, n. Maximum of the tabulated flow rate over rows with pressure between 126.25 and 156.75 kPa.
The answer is 72.69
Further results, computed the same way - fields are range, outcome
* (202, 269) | 74.63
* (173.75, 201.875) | 76.45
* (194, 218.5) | 72.53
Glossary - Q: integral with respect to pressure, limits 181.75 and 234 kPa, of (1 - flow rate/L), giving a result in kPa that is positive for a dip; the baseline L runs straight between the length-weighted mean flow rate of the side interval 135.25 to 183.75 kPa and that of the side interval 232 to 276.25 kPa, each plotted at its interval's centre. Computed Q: 5.1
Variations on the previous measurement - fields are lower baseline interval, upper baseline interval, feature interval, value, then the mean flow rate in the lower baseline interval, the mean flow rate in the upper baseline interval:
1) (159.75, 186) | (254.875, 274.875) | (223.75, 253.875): 6.2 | 69.4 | 70.7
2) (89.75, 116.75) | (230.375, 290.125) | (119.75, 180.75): 0.4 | 71.2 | 65.7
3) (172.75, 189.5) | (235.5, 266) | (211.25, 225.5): 2.3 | 69.2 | 66.6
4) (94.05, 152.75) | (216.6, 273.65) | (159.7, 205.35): -2.3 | 70.2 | 60.8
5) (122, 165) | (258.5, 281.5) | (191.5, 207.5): 0.2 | 68.6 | 70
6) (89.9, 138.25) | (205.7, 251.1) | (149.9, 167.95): -1.1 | 70.7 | 57.3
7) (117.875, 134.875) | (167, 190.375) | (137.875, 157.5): 0.3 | 69.8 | 69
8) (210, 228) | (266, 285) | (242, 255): -1.0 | 55.6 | 69.1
